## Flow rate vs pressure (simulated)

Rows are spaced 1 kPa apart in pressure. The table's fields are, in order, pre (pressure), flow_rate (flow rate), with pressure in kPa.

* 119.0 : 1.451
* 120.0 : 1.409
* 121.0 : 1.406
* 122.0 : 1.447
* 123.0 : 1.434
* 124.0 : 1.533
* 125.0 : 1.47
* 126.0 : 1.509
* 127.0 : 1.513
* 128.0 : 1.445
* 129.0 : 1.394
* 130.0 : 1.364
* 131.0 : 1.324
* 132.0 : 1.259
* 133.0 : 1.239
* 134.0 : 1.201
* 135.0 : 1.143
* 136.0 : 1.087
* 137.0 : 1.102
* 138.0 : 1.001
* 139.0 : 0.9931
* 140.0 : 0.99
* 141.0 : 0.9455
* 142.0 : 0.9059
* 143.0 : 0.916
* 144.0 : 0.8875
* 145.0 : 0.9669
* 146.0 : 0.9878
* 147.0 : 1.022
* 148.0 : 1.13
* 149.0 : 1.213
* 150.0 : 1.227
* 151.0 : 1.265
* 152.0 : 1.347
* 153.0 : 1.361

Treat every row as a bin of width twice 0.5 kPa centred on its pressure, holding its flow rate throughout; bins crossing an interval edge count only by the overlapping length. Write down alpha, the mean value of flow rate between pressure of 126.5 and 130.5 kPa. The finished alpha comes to 1.43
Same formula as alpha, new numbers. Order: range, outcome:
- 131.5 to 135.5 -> 1.21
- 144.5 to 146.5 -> 0.977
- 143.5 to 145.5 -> 0.927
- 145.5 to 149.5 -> 1.09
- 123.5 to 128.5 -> 1.49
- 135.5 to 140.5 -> 1.03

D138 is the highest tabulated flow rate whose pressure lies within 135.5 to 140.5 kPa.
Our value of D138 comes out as 1.102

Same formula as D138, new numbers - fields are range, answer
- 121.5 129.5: 1.533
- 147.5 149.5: 1.213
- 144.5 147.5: 1.022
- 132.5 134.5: 1.239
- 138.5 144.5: 0.9931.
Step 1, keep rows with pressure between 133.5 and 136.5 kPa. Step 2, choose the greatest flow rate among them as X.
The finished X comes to 1.201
